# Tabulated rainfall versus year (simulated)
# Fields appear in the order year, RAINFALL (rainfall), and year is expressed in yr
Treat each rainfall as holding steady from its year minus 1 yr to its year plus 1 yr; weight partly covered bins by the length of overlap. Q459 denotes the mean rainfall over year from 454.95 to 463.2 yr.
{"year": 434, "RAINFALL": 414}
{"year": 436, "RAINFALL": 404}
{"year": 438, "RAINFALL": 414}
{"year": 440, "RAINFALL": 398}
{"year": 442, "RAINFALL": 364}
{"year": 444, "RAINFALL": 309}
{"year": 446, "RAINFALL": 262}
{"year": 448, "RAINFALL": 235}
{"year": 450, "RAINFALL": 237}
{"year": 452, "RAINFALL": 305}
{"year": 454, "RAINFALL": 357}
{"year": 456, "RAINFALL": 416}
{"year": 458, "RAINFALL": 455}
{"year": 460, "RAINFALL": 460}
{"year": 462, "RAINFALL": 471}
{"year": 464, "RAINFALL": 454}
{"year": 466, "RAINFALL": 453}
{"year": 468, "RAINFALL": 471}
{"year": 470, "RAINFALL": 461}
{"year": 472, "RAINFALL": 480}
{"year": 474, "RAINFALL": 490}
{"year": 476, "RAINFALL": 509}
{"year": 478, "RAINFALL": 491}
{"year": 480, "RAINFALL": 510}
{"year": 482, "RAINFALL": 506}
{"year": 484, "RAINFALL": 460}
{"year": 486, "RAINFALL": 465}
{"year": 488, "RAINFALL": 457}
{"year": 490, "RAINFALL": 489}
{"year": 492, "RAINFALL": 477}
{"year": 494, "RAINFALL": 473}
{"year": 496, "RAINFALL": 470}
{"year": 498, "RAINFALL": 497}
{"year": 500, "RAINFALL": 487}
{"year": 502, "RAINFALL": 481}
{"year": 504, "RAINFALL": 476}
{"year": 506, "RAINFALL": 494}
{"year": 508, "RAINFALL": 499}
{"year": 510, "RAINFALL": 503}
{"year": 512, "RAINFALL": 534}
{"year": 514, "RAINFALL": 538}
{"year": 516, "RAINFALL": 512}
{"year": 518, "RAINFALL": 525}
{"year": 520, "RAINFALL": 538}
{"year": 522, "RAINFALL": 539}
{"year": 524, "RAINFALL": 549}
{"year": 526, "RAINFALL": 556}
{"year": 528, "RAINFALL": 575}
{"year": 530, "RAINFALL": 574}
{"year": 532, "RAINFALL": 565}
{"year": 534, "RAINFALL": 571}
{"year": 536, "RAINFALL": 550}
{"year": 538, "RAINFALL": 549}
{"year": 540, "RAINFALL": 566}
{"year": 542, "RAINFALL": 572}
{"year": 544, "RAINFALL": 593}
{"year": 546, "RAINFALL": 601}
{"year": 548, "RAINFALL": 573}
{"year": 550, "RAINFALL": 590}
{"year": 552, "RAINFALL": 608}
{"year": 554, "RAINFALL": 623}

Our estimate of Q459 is 450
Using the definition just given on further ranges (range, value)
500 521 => 509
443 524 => 457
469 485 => 488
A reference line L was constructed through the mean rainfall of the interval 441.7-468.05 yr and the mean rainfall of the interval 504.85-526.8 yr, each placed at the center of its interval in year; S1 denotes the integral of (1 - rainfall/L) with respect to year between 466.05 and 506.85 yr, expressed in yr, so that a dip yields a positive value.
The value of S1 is -2.9 yr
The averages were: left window 372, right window 525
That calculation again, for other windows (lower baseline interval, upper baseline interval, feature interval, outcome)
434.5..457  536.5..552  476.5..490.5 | -1.7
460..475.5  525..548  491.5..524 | 1.5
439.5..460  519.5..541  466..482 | -3.2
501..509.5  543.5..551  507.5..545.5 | -0.7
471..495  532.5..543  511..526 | 0.0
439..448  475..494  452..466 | -1.6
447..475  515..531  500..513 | 0.3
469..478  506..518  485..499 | 0.7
